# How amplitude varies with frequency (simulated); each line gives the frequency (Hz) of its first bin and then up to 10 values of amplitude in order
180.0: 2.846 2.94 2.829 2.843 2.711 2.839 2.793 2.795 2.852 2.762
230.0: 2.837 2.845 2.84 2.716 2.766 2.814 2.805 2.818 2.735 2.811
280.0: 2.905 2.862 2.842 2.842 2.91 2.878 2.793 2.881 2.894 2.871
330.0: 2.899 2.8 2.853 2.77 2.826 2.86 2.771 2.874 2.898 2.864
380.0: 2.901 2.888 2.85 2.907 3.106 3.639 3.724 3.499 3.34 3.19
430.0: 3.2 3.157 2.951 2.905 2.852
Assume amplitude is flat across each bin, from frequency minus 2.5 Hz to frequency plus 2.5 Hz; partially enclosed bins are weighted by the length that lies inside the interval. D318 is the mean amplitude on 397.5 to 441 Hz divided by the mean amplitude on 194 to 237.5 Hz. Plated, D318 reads 1.18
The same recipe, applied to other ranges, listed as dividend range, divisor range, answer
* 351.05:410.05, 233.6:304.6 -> 1.06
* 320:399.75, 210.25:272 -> 1.02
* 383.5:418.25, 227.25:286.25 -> 1.15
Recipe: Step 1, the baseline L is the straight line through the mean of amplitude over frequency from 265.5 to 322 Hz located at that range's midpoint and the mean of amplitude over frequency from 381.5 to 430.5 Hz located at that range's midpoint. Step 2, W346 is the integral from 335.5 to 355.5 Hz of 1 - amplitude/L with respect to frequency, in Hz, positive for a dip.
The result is 1.3 Hz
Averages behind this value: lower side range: 2.85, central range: 2.82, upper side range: 3.23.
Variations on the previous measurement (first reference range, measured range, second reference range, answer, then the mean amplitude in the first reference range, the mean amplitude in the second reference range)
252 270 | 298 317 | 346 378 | -0.29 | 2.8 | 2.85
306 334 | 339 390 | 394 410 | 4.31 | 2.86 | 3.33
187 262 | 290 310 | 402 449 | 0.79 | 2.8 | 3.27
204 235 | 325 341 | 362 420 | 0.84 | 2.81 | 3.11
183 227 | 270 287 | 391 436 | 0.83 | 2.82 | 3.3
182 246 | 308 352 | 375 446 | 2.53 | 2.82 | 3.16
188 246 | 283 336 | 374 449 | 1.84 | 2.81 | 3.14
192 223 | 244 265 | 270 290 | 0.33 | 2.81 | 2.84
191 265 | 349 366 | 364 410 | 0.92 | 2.8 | 3.04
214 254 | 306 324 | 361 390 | -0.09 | 2.8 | 2.88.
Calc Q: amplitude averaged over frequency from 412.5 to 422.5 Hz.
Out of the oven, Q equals 3.42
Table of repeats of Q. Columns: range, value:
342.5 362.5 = 2.81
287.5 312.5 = 2.85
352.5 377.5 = 2.85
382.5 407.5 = 3.08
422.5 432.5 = 3.19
